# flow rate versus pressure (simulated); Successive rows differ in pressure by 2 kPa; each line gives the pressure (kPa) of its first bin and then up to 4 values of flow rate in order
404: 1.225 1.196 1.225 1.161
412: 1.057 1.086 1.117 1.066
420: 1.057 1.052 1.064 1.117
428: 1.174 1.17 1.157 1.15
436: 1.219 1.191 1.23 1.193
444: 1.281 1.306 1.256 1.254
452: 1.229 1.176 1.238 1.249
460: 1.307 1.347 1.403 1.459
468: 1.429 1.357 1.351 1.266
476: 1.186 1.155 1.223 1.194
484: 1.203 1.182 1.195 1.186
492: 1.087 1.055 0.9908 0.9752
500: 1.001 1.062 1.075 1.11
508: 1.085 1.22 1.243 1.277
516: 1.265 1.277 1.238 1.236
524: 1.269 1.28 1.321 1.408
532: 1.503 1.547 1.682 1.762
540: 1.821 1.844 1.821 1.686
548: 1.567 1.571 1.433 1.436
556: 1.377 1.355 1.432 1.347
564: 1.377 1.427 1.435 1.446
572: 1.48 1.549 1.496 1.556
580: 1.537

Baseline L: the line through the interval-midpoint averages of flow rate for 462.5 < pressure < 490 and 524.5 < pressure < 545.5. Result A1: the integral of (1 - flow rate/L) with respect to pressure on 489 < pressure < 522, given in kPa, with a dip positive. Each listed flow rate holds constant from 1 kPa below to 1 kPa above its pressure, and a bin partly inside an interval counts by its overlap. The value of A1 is 6.8 kPa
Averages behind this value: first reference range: 1.28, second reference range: 1.59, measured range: 1.14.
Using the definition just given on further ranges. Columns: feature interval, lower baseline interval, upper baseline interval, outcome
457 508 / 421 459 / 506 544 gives 3.8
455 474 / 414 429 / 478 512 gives -4.0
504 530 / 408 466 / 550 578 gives 2.2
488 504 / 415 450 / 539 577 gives 3.4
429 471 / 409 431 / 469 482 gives -2.9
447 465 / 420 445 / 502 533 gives -1.3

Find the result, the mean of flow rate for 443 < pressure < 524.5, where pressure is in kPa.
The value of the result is 1.22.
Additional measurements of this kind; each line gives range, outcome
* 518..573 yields 1.48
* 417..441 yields 1.14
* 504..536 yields 1.29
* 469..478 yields 1.28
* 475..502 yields 1.12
